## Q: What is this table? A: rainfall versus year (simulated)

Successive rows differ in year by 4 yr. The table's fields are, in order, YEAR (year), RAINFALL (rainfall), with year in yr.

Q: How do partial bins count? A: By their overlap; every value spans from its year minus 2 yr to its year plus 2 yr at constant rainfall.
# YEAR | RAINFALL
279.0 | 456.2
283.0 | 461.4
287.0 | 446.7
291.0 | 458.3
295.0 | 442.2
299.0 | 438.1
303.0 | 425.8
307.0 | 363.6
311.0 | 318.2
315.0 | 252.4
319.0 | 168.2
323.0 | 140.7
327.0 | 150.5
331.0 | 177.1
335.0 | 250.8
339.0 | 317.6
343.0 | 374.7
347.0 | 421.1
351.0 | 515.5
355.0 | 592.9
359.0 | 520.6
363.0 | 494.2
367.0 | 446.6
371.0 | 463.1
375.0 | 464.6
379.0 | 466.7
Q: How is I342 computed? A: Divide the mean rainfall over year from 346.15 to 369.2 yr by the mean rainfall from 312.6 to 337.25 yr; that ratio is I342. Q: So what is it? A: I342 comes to 2.6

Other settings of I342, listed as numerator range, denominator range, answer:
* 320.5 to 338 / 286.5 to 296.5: 0.42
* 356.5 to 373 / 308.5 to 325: 2.16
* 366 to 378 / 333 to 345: 1.46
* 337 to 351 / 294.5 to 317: 1.06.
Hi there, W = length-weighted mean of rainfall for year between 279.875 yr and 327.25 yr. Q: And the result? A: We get 349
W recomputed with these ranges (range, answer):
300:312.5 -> 377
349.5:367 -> 522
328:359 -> 380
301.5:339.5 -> 252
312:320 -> 229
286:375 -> 373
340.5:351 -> 416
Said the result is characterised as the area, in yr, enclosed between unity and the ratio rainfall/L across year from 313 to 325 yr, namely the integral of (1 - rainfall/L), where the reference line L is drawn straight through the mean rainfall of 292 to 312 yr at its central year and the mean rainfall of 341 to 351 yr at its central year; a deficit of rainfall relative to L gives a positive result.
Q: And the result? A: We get 6.5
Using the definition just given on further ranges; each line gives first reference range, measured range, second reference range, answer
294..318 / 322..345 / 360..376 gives 9.70 yr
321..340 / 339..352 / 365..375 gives -4.88 yr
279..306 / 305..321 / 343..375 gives 6.31 yr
